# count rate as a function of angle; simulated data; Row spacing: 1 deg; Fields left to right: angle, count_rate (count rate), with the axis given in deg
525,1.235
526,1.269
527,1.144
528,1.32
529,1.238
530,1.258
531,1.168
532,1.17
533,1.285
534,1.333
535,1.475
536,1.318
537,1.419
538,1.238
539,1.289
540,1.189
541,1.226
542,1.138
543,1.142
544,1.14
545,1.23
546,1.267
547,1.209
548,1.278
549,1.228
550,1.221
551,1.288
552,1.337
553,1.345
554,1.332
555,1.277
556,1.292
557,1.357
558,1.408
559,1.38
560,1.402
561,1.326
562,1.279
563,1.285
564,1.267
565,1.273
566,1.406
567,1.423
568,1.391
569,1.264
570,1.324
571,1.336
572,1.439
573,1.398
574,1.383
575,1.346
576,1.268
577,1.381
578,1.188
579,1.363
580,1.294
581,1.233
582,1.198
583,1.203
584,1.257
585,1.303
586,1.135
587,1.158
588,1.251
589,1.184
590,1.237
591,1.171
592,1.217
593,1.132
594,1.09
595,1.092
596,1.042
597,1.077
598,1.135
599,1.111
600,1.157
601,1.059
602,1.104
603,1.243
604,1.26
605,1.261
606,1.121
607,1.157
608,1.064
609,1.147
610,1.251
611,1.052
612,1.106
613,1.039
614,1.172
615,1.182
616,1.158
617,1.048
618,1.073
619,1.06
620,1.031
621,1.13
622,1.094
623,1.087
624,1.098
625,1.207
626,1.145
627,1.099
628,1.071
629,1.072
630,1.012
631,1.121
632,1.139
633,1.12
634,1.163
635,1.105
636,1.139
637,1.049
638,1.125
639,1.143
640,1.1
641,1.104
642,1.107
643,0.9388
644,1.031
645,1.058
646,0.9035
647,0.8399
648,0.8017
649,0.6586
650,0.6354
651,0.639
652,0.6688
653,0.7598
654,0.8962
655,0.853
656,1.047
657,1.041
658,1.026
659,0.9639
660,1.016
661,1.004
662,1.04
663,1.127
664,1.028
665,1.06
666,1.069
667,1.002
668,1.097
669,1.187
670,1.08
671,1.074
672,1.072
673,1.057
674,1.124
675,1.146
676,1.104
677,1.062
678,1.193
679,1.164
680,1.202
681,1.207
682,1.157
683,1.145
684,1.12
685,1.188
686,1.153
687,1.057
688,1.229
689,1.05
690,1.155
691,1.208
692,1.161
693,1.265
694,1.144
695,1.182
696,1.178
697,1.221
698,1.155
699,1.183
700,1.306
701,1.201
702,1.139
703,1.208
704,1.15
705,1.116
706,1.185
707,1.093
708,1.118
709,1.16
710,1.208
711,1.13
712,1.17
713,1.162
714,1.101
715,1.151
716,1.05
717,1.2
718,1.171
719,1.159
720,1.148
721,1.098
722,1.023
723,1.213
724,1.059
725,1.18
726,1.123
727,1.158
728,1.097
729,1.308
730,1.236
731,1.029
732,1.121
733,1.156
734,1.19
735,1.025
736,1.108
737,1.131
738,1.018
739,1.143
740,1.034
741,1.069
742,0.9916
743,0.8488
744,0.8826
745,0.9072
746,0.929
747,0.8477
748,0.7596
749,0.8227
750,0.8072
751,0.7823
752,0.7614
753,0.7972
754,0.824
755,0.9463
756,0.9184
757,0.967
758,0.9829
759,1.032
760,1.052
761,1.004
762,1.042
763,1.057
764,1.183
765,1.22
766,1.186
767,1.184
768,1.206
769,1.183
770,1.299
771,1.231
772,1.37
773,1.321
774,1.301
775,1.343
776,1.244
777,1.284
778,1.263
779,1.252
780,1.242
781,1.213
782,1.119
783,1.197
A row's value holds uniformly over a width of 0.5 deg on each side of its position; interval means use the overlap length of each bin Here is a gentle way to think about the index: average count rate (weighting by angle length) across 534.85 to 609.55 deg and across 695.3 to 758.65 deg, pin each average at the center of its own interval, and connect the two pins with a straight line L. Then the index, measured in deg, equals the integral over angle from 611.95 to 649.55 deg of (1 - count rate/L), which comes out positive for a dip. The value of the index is 3.7 deg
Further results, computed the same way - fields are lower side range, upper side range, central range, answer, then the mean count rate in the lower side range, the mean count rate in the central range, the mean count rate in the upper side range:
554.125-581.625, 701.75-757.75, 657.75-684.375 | 1.4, 1.33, 1.09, 1.06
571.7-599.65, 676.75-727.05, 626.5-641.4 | 1.1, 1.22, 1.1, 1.16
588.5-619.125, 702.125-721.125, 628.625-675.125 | 5.4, 1.14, 1.01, 1.15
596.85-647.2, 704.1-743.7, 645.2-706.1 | 2.5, 1.11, 1.07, 1.12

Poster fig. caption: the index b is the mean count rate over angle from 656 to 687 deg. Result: 1.1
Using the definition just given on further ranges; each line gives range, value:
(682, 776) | 1.1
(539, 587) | 1.29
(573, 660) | 1.1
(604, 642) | 1.12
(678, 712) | 1.17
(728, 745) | 1.08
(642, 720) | 1.08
